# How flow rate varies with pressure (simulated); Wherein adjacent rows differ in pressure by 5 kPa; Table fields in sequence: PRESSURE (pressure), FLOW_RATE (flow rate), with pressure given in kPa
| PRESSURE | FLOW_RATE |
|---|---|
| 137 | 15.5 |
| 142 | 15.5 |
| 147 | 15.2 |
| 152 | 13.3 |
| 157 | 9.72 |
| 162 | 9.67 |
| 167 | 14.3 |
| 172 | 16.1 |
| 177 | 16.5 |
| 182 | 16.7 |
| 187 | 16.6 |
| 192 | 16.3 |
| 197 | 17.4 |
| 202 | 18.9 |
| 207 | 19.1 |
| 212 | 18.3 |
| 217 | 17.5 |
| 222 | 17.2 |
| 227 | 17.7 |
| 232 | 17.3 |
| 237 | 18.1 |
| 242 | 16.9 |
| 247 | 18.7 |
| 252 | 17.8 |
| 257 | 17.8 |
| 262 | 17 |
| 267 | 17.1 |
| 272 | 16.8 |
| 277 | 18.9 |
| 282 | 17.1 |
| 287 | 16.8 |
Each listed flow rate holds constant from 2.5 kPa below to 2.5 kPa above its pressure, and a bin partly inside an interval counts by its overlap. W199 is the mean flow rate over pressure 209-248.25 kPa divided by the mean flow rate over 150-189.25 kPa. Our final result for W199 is 1.3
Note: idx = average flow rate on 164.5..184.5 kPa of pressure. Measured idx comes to 15.9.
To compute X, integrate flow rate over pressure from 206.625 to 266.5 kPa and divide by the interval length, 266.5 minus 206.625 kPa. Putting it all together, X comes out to 17.7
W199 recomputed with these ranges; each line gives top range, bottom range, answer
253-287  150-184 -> 1.27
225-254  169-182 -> 1.09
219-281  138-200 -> 1.19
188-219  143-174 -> 1.36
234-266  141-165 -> 1.41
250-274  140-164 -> 1.36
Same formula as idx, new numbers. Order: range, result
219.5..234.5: 17.4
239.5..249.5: 17.8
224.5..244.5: 17.5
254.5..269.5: 17.3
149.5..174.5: 12.6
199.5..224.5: 18.2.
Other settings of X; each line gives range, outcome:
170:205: 17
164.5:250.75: 17.3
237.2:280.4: 17.6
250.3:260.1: 17.8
